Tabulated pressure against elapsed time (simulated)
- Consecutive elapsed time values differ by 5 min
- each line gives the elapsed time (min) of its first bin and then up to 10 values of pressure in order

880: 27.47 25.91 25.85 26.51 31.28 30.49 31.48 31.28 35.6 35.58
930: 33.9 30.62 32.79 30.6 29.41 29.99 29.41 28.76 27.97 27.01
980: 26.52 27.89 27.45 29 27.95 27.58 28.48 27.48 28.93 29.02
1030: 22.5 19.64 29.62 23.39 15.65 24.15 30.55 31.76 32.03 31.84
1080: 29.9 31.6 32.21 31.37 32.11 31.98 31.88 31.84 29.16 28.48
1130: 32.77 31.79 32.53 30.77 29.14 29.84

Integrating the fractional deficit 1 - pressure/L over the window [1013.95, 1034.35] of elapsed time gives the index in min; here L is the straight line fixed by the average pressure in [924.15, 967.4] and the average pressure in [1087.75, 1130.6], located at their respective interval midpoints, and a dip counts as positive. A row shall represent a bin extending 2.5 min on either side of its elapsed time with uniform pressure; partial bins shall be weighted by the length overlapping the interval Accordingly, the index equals 3.19 min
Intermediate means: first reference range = 31.1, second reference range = 31.2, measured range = 26.3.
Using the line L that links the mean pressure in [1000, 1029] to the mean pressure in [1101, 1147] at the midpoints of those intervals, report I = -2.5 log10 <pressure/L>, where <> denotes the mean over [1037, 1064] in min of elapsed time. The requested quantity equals 0.165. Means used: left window 28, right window 31.3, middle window 25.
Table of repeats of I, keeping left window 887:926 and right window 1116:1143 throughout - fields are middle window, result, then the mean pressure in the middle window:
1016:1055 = 0.263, 24.2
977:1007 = 0.116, 27.7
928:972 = 0.016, 30.4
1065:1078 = -0.031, 31.8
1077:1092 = -0.010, 31.2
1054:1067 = 0.061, 29.2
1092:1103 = -0.028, 31.8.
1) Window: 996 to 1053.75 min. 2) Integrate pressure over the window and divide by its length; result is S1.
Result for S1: 25.5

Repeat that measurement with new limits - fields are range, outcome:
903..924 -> 32.5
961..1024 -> 28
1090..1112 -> 31.9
